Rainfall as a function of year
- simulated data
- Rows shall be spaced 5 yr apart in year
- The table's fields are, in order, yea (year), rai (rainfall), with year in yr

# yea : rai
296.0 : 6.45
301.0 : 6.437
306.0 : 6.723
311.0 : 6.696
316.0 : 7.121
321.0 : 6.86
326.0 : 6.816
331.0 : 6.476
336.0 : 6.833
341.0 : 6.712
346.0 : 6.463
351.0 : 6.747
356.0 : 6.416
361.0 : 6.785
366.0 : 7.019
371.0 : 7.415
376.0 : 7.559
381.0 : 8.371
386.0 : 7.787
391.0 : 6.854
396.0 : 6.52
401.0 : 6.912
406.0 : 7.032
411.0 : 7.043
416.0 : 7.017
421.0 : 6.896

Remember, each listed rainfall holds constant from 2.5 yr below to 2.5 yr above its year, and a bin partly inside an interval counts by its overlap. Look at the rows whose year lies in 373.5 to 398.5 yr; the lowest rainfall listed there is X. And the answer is 6.52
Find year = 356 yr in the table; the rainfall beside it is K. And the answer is 6.416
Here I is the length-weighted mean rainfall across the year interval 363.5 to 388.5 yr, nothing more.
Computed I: 7.63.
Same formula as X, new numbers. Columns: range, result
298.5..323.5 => 6.437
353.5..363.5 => 6.416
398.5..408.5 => 6.912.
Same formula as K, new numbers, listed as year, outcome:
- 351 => 6.747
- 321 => 6.86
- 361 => 6.785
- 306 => 6.723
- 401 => 6.912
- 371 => 7.415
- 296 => 6.45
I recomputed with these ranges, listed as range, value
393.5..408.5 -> 6.82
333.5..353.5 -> 6.69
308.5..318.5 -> 6.91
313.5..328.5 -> 6.93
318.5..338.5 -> 6.75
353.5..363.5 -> 6.6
